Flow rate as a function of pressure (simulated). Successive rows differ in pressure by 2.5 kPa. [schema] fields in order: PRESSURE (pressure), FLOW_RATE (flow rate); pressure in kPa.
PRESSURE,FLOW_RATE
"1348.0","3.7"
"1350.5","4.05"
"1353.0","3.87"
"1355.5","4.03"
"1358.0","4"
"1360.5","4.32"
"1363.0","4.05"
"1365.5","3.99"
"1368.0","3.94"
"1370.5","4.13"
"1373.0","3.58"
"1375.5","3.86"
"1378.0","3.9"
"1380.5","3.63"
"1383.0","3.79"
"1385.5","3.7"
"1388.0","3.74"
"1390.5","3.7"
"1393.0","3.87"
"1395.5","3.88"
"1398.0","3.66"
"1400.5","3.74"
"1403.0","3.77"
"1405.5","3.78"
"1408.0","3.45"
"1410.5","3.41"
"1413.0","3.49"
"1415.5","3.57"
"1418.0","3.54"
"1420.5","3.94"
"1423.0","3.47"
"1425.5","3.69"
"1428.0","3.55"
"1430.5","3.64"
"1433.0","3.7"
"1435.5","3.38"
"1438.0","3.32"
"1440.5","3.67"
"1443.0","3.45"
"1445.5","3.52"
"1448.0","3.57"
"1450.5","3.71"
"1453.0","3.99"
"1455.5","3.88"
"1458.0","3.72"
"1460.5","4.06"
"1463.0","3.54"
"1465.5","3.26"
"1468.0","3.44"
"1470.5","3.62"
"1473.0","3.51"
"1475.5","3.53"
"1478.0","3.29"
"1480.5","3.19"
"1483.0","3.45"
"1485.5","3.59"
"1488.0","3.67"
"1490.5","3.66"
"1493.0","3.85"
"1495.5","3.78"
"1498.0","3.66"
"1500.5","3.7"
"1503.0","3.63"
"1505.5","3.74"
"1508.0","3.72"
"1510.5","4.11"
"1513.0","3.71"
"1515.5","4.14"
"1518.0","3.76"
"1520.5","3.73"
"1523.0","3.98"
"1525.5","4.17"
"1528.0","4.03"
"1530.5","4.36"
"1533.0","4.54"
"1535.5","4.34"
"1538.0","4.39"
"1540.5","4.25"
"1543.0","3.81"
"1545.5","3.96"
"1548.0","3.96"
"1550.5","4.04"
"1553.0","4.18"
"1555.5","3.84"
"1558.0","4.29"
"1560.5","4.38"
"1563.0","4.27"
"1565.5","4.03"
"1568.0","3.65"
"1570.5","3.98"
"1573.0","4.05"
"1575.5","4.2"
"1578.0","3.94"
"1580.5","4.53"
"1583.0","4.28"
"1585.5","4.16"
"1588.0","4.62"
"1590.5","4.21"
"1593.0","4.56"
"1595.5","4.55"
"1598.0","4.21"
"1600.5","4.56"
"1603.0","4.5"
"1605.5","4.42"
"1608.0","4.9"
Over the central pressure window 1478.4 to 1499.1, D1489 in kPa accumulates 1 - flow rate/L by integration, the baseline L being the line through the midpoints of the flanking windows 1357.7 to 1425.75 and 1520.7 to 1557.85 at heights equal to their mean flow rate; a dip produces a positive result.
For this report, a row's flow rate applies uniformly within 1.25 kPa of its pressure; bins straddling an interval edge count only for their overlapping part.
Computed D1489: 2.1 kPa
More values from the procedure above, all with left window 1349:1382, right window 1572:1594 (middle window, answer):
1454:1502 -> 6.0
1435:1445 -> 1.5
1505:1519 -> 1.0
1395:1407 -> 0.7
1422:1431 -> 1.0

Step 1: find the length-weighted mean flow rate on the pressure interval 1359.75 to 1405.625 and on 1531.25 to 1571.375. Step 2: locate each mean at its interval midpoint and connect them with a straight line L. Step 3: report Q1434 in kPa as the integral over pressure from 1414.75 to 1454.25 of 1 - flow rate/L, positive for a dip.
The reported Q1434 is 3.2 kPa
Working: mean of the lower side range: 3.84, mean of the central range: 3.61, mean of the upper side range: 4.12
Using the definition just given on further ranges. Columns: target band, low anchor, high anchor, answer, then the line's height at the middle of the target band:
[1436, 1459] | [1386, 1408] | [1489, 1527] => 0.9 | 3.78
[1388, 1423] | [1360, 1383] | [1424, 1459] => 0.9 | 3.77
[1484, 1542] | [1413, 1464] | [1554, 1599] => 0.3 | 3.95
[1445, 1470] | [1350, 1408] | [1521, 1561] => 2.0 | 4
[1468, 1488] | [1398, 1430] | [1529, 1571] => 2.0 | 3.86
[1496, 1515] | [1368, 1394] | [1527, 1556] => 1.4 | 4.07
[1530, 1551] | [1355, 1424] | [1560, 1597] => -0.2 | 4.14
